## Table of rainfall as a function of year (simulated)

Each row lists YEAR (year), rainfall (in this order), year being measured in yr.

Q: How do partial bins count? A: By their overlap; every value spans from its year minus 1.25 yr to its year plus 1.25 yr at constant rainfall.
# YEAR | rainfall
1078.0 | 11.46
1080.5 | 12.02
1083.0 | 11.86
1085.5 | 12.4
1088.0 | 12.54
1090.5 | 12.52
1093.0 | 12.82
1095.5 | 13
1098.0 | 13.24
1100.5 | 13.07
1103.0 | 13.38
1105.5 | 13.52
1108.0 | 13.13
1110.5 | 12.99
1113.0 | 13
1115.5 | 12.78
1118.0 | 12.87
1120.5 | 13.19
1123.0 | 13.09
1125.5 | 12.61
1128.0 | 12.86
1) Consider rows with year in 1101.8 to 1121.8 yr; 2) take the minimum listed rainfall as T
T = 12.78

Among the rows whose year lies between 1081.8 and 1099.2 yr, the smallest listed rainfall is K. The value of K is 11.86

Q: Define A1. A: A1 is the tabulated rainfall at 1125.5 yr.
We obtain 12.61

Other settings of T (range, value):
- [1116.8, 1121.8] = 12.87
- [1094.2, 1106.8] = 13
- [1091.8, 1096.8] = 12.82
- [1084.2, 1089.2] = 12.4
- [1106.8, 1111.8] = 12.99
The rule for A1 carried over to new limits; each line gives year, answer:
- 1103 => 13.38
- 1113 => 13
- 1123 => 13.09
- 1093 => 12.82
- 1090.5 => 12.52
